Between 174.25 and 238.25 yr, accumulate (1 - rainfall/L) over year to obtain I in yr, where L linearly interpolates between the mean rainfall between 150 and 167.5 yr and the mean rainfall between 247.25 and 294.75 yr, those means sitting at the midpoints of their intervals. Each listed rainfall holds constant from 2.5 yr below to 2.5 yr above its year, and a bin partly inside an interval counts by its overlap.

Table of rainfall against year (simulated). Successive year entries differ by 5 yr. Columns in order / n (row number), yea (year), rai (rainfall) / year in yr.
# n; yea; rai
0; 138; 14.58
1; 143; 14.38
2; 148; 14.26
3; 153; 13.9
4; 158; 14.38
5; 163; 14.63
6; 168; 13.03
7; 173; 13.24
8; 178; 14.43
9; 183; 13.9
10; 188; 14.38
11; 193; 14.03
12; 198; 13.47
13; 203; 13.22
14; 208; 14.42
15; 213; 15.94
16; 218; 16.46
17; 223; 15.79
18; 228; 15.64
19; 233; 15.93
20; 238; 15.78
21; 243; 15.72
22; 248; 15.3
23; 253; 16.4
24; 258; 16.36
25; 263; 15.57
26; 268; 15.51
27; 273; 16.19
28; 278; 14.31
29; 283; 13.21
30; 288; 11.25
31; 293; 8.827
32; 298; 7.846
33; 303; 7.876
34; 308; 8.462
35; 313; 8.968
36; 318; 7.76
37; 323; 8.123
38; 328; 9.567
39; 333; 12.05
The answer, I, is -2.6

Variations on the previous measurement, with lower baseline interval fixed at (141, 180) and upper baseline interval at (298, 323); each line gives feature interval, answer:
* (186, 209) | -2.33 yr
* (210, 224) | -4.98 yr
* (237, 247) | -4.43 yr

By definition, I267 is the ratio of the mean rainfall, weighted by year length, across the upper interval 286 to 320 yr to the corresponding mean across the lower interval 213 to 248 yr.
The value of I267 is 0.5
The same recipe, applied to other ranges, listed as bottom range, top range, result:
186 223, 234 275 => 1.08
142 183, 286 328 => 0.62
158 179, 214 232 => 1.15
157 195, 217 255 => 1.13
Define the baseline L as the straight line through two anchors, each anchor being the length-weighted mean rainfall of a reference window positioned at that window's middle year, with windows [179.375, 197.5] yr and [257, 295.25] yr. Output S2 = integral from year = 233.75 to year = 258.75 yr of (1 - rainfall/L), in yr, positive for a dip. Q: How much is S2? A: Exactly -3.5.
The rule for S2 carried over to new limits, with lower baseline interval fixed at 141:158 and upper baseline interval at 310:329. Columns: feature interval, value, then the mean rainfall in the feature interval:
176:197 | -1.89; 14.1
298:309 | 1.21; 8.06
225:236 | -4.10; 15.8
